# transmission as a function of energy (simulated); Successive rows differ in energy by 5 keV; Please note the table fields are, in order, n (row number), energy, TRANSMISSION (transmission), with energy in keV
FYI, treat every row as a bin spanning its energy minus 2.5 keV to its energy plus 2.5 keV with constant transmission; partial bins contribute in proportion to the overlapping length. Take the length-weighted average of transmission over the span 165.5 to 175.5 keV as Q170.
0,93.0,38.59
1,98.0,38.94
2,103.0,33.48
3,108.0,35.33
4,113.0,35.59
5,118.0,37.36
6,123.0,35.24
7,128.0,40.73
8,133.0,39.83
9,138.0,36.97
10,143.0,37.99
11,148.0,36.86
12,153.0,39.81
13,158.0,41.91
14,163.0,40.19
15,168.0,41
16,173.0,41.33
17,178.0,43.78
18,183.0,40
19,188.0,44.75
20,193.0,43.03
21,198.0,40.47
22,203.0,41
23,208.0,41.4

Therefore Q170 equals 41.2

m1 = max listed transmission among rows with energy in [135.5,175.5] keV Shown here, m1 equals 41.91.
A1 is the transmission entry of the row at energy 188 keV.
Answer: 44.75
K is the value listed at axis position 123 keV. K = 35.24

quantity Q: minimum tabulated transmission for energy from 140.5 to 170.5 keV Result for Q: 36.86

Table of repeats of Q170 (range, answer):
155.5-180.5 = 41.6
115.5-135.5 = 38.3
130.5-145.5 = 38.3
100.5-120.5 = 35.4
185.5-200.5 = 42.8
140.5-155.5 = 38.2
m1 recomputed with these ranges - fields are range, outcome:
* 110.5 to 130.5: 40.73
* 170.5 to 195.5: 44.75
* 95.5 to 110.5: 38.94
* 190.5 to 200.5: 43.03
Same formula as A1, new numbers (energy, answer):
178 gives 43.78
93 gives 38.59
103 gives 33.48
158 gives 41.91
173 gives 41.33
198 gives 40.47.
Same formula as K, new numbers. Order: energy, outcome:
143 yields 37.99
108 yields 35.33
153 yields 39.81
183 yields 40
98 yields 38.94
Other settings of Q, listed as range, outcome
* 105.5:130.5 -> 35.24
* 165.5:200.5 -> 40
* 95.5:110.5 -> 33.48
